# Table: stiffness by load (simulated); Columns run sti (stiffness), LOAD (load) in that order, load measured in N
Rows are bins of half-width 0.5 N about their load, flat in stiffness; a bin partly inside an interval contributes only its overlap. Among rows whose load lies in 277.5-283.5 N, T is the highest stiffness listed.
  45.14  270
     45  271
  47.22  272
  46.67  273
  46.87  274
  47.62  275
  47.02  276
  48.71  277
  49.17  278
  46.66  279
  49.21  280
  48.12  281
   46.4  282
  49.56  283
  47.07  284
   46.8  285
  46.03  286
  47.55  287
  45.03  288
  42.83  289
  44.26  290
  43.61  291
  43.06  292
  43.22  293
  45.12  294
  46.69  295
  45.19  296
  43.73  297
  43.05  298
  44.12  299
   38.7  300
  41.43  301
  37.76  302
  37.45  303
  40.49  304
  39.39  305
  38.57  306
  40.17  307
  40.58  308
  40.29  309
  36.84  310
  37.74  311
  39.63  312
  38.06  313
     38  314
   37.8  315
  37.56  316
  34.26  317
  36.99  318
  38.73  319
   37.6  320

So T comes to 49.56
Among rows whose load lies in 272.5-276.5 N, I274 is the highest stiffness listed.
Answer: 47.62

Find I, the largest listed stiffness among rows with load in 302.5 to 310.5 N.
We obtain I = 40.58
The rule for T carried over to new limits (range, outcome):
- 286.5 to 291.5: 47.55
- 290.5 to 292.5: 43.61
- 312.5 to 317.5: 38.06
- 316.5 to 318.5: 36.99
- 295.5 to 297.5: 45.19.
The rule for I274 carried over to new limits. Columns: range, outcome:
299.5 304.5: 41.43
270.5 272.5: 47.22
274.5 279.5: 49.17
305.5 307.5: 40.17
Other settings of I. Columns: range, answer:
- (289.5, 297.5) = 46.69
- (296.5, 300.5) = 44.12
